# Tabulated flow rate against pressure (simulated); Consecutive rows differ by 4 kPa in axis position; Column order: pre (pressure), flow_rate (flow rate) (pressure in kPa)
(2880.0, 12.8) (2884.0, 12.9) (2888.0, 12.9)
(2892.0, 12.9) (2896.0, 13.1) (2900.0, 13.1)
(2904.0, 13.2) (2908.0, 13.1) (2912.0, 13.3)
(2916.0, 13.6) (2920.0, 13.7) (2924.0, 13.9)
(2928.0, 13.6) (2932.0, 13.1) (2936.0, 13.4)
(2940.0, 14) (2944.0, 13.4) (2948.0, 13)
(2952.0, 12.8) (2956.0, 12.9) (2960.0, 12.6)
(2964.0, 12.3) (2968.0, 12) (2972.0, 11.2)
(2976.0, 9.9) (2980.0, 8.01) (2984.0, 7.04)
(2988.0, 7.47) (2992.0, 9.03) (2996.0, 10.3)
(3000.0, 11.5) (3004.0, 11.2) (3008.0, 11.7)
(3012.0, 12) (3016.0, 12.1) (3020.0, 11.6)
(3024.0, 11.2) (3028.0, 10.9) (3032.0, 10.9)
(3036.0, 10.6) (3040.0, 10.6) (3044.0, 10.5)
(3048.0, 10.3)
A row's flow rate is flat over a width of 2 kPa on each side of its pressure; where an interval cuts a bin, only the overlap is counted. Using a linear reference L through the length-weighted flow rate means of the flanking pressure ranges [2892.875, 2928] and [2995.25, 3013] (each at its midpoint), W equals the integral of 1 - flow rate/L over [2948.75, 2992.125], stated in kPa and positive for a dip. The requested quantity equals 5.5 kPa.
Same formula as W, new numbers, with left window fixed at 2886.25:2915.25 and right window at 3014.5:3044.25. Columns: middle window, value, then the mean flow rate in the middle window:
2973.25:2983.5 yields 2.6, 8.84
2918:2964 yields -2.9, 13.3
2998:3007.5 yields 0.1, 11.4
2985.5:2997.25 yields 2.9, 8.77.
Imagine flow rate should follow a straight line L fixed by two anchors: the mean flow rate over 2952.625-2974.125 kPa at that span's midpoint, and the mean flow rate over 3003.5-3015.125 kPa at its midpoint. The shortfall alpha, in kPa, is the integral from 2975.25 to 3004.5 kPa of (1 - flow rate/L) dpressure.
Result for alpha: 6.73 kPa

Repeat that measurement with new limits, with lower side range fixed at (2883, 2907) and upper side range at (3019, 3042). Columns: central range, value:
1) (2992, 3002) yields 0.81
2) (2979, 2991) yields 4.17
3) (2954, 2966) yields -0.57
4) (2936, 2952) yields -1.44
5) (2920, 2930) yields -0.93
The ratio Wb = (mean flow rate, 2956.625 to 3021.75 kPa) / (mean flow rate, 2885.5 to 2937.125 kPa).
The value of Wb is 0.8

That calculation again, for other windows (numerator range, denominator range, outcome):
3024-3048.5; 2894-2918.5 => 0.81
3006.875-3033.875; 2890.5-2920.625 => 0.87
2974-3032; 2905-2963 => 0.77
